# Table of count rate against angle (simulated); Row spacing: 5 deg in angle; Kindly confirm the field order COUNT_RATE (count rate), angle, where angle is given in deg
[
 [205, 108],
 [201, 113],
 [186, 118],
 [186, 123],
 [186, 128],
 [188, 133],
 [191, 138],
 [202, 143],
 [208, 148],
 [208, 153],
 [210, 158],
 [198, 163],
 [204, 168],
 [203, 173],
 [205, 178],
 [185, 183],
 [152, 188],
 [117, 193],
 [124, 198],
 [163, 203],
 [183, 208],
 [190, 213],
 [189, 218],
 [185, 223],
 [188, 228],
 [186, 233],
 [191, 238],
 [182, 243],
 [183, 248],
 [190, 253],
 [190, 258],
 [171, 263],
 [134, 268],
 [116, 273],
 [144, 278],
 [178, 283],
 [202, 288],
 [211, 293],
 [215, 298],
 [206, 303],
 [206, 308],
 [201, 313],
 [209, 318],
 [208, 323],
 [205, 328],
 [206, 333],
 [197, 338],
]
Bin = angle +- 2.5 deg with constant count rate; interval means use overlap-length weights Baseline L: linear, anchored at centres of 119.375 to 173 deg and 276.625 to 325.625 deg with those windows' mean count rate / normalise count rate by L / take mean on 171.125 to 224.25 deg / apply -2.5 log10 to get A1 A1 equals 0.16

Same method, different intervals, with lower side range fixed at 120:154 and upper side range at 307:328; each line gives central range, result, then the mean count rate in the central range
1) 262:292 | 0.264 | 160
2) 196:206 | 0.332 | 146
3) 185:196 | 0.406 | 136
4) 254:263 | 0.099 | 185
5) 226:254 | 0.082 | 186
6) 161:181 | -0.028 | 202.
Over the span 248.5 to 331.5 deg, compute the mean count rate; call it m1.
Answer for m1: 187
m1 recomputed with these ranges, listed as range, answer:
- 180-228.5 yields 167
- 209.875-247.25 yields 187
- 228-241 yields 188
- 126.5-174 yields 200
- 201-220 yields 182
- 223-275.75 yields 174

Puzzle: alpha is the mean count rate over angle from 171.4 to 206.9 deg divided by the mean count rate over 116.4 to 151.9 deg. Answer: 0.85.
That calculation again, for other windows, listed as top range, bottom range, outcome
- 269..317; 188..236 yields 1.10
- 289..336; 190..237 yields 1.22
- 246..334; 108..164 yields 0.95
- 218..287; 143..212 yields 0.95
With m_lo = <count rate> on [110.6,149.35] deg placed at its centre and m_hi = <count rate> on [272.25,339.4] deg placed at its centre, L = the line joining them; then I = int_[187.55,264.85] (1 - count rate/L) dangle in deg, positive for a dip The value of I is 7.8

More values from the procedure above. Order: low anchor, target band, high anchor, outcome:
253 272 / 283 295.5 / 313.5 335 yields -1.25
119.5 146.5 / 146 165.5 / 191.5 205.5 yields -3.86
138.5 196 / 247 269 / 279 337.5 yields 2.47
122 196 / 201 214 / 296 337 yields 1.11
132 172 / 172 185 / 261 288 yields -0.43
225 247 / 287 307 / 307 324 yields -0.74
